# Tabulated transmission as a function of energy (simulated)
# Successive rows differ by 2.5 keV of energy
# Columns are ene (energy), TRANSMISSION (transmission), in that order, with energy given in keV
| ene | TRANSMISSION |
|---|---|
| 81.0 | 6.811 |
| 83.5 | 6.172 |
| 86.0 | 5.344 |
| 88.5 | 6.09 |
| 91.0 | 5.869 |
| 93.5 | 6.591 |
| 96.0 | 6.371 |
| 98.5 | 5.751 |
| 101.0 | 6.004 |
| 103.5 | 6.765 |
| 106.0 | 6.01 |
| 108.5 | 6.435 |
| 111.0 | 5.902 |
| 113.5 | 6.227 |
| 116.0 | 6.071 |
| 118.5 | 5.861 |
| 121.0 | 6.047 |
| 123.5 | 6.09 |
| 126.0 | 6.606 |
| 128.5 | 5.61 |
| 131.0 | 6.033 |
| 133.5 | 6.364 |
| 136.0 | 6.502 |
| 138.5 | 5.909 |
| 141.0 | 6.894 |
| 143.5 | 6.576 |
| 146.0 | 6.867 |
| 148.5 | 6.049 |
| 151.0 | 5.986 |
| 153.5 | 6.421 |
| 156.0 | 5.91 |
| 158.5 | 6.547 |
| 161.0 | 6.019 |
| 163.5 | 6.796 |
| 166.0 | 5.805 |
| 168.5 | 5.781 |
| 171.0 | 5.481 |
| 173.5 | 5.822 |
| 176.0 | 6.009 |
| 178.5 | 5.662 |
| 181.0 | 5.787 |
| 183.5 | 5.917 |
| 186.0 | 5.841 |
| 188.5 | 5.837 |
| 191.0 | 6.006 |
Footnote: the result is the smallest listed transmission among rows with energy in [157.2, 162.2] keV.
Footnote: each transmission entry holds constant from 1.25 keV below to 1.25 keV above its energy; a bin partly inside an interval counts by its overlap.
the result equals 6.019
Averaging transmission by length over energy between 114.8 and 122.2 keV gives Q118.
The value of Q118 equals 5.99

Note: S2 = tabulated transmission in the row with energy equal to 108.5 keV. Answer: 6.435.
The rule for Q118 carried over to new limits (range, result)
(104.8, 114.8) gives 6.14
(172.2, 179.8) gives 5.83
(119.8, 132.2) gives 6.08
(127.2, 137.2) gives 6.13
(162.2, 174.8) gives 5.94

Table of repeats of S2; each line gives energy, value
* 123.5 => 6.09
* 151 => 5.986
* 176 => 6.009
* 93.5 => 6.591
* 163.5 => 6.796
